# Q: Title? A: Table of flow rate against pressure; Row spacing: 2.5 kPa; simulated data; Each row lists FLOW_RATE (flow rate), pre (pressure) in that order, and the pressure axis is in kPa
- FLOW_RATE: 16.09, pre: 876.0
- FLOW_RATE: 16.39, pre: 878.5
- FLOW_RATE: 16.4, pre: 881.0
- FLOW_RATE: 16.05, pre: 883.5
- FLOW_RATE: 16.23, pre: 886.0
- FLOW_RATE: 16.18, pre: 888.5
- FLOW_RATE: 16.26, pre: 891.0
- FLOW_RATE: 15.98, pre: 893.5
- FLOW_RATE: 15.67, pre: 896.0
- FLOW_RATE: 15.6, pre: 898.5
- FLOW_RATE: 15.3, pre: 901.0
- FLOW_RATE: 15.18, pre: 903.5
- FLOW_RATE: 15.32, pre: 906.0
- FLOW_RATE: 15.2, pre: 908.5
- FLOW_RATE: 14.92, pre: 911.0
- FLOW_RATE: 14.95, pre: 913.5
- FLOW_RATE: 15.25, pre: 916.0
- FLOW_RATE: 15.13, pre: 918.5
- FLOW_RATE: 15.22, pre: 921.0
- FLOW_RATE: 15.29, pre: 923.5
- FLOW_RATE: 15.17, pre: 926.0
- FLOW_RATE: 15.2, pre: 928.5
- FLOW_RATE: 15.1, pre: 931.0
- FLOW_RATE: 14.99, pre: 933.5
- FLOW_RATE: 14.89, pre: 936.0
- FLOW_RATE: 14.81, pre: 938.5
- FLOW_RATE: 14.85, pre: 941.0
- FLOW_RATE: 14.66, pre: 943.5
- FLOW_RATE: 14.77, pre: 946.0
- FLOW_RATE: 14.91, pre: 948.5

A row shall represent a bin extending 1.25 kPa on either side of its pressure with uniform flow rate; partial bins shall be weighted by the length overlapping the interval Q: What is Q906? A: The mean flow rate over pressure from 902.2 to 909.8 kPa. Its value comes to 15.2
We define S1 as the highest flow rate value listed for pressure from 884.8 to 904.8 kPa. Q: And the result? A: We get 16.26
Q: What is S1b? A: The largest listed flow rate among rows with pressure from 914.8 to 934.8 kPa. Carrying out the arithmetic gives 15.29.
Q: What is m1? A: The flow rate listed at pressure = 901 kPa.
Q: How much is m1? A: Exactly 15.3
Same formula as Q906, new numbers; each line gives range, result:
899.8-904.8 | 15.2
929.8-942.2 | 14.9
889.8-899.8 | 15.9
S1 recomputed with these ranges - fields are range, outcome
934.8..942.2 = 14.89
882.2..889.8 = 16.23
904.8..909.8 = 15.32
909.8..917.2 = 15.25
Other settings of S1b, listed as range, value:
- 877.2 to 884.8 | 16.4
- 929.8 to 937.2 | 15.1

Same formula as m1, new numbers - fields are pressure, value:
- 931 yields 15.1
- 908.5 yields 15.2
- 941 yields 14.85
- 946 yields 14.77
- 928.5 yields 15.2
